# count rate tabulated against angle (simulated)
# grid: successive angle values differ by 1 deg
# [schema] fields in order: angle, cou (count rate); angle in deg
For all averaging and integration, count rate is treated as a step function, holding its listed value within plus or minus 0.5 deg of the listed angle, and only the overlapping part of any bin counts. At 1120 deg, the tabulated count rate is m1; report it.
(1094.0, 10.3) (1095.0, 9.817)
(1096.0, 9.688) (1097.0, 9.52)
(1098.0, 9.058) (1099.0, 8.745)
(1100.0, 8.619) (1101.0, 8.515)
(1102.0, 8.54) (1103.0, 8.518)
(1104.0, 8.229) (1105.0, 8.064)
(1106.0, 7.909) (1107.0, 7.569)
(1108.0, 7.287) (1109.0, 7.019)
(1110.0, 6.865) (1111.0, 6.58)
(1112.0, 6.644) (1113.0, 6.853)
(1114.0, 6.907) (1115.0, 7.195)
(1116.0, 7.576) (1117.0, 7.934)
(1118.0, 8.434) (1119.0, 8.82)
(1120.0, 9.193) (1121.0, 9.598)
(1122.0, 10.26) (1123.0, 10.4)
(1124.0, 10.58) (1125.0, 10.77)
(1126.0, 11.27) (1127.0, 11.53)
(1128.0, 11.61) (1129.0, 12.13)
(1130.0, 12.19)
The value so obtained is 9.193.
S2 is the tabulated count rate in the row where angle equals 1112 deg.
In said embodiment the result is 6.644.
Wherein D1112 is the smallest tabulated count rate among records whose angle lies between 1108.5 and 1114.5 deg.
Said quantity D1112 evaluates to 6.58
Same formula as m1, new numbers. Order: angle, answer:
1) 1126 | 11.27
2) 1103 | 8.518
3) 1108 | 7.287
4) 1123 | 10.4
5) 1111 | 6.58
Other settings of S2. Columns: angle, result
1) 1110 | 6.865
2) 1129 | 12.13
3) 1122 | 10.26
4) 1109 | 7.019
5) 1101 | 8.515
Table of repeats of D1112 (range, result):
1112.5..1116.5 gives 6.853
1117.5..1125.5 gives 8.434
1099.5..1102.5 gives 8.515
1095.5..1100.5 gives 8.619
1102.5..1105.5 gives 8.064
